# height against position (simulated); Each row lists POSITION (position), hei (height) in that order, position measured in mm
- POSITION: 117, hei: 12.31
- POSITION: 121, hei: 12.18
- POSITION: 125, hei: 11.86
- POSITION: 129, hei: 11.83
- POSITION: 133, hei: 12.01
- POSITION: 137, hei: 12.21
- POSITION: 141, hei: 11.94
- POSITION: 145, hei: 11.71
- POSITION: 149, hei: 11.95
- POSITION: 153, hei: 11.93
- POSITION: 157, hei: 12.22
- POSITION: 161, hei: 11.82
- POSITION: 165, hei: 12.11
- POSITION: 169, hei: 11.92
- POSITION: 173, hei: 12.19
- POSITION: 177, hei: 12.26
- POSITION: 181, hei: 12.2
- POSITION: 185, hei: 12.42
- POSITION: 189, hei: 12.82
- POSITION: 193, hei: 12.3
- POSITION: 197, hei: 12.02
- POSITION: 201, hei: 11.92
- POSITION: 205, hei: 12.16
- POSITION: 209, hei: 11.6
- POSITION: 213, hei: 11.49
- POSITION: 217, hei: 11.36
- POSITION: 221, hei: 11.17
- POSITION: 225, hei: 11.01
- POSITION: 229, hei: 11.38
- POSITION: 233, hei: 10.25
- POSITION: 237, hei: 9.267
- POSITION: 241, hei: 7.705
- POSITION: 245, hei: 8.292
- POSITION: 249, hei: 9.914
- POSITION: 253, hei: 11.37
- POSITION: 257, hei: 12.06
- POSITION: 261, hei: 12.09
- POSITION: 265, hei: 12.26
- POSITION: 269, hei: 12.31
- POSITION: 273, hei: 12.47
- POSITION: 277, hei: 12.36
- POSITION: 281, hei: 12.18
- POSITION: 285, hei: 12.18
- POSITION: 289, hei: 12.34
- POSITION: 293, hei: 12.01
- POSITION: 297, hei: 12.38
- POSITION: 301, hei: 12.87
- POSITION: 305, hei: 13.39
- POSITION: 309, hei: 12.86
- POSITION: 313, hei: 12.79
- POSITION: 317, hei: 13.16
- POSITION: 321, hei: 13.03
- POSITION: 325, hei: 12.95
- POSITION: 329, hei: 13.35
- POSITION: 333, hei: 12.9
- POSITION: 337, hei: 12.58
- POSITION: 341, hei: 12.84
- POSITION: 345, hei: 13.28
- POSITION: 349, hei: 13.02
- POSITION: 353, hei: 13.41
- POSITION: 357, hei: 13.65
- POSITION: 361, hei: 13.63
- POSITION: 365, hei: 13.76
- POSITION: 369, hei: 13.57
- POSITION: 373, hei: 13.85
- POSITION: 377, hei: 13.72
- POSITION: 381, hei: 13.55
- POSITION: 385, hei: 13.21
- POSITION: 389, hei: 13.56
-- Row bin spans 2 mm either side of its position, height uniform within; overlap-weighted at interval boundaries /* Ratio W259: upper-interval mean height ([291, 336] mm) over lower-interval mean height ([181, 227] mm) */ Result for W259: 1.09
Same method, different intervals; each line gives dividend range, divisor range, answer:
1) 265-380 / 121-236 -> 1.09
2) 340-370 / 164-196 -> 1.09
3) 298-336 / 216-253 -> 1.29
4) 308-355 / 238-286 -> 1.16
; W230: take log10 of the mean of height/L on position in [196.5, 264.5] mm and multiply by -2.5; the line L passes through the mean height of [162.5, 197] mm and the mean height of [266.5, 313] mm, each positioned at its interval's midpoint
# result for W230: 0.14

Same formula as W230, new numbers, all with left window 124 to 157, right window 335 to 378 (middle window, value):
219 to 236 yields 0.16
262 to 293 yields 0.05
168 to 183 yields 0.00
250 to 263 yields 0.09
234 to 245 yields 0.41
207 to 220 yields 0.09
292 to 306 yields 0.03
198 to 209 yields 0.04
